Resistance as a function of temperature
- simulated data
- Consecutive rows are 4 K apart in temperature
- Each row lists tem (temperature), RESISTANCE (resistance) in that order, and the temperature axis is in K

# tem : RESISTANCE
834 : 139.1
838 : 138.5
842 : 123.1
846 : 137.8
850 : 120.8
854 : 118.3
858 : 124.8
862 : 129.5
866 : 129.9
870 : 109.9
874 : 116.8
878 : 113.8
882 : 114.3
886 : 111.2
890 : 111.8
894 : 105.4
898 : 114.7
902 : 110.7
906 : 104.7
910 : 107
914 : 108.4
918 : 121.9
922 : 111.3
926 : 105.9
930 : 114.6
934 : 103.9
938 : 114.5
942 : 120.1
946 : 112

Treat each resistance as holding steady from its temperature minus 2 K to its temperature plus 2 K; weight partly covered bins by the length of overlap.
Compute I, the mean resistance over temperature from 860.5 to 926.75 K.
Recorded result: 113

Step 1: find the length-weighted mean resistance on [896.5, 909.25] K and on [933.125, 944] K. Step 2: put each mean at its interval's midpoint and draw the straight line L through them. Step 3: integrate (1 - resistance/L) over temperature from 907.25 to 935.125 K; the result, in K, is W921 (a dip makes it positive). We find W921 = 0.3 K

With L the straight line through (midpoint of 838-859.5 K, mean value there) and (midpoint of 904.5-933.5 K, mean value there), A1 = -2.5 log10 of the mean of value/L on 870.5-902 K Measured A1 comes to 0.051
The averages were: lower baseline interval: 126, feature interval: 112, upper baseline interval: 110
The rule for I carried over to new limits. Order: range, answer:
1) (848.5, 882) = 120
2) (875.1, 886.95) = 114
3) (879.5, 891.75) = 113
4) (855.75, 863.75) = 127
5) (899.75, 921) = 111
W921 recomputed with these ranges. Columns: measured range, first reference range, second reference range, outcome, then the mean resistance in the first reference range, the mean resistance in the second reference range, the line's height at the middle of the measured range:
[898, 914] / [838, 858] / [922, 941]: 0.95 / 126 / 110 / 115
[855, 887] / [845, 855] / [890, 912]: -0.14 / 125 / 109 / 118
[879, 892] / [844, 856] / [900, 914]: 0.22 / 126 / 108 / 114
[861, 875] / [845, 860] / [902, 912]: -0.20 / 125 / 107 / 120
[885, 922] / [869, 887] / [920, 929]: 0.16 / 113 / 109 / 111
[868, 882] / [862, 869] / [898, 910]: 1.00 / 127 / 109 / 122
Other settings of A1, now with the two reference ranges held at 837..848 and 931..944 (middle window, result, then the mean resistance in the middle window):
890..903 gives 0.10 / 110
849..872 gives 0.06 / 122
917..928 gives 0.04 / 112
